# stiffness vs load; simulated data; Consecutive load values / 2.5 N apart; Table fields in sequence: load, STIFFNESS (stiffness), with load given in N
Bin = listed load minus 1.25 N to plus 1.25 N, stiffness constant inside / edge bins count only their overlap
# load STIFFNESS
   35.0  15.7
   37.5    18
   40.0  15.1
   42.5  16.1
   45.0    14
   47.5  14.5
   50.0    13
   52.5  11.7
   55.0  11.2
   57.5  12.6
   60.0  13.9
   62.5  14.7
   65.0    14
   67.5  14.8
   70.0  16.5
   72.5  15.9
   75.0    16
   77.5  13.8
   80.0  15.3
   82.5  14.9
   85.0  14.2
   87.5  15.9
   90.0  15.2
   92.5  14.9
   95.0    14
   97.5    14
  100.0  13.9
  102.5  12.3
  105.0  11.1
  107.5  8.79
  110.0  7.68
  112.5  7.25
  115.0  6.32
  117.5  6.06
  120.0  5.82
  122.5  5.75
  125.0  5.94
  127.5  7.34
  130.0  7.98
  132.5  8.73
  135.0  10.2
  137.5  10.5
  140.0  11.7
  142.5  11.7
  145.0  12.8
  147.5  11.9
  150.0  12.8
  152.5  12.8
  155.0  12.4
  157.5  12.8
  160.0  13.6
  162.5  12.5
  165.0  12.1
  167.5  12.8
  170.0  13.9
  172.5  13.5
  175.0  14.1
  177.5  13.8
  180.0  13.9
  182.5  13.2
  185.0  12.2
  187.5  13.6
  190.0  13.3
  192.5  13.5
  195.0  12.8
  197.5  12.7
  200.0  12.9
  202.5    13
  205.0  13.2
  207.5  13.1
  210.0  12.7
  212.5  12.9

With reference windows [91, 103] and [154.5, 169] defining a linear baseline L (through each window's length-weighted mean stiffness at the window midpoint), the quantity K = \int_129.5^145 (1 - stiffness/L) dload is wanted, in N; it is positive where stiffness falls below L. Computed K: 3.21 N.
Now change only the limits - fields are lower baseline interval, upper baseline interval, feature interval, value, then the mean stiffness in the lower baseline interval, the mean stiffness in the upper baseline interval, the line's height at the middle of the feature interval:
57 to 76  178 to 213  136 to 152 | 2.18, 14.9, 13.1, 13.8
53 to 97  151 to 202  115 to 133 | 9.30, 14.5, 13.1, 13.8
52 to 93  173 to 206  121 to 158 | 9.35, 14.5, 13.3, 13.8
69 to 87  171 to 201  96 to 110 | 2.97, 15.2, 13.3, 14.8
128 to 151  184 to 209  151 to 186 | -3.50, 10.8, 13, 11.9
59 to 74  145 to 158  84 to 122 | 8.14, 15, 12.6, 13.9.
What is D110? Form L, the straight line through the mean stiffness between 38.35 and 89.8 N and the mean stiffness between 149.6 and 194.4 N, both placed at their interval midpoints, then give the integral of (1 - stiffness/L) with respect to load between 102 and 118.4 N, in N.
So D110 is 6.5 N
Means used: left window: 14.4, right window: 13.2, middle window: 8.38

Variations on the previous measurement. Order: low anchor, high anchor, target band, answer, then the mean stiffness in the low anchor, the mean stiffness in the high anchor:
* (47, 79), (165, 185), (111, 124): 7.08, 14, 13.4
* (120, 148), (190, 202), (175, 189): -1.44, 9.28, 13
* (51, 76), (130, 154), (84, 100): -1.91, 14.1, 11.3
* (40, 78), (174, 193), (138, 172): 2.60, 14.2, 13.4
